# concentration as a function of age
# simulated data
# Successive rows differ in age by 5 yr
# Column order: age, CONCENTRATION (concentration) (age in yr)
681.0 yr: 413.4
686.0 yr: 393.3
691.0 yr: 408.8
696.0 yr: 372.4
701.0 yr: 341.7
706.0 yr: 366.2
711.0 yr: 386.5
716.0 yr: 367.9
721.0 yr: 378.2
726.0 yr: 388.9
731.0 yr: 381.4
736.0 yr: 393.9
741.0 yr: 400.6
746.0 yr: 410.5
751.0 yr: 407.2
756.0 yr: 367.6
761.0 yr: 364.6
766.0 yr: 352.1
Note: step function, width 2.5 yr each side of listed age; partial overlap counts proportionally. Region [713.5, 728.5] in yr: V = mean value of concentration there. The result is 378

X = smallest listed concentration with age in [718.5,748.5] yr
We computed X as 378.2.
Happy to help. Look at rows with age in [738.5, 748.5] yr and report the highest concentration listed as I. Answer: 410.5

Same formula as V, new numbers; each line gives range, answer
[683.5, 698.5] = 392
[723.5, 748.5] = 395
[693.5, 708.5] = 360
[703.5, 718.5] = 374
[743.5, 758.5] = 395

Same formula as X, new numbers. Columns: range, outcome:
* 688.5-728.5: 341.7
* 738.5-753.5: 400.6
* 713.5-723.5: 367.9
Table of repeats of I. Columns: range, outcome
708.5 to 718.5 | 386.5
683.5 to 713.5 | 408.8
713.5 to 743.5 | 400.6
